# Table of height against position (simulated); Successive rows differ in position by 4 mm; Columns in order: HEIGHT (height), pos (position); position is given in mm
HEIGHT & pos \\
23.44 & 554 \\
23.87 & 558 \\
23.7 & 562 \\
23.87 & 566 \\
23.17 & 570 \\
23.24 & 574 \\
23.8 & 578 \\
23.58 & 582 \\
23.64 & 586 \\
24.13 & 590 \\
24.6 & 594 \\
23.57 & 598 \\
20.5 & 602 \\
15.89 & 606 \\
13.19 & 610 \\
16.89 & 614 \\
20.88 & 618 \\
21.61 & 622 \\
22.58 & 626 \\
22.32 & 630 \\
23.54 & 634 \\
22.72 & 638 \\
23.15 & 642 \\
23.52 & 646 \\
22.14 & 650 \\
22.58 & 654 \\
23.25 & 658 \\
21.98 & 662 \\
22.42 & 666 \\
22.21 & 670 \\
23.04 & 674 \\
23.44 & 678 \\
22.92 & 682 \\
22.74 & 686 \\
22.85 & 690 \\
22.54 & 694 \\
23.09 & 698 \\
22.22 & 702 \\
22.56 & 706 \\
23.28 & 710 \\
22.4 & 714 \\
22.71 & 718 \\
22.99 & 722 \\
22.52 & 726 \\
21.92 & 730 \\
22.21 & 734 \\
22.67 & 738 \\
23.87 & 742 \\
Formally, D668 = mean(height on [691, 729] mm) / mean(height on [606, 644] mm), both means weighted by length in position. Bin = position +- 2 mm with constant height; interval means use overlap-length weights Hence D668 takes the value 1.1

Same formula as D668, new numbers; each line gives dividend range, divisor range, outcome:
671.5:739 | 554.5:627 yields 1.04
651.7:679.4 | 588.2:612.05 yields 1.12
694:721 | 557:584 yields 0.96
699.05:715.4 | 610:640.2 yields 1.08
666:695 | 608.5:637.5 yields 1.12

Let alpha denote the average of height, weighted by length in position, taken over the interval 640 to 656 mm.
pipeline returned 22.8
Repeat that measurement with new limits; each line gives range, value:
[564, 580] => 23.5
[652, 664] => 22.6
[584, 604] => 23.3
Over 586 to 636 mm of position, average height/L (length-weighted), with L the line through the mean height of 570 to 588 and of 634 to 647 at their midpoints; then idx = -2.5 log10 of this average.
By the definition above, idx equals 0.119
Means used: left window 23.5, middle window 20.9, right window 23.2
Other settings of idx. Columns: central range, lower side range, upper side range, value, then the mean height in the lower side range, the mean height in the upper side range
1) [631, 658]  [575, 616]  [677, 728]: -0.05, 21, 22.8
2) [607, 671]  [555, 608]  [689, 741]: 0.06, 22.9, 22.6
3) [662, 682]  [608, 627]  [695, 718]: -0.07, 18.8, 22.7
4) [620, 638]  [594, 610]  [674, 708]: -0.09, 19.7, 22.8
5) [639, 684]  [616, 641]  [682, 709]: -0.01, 22.3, 22.7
